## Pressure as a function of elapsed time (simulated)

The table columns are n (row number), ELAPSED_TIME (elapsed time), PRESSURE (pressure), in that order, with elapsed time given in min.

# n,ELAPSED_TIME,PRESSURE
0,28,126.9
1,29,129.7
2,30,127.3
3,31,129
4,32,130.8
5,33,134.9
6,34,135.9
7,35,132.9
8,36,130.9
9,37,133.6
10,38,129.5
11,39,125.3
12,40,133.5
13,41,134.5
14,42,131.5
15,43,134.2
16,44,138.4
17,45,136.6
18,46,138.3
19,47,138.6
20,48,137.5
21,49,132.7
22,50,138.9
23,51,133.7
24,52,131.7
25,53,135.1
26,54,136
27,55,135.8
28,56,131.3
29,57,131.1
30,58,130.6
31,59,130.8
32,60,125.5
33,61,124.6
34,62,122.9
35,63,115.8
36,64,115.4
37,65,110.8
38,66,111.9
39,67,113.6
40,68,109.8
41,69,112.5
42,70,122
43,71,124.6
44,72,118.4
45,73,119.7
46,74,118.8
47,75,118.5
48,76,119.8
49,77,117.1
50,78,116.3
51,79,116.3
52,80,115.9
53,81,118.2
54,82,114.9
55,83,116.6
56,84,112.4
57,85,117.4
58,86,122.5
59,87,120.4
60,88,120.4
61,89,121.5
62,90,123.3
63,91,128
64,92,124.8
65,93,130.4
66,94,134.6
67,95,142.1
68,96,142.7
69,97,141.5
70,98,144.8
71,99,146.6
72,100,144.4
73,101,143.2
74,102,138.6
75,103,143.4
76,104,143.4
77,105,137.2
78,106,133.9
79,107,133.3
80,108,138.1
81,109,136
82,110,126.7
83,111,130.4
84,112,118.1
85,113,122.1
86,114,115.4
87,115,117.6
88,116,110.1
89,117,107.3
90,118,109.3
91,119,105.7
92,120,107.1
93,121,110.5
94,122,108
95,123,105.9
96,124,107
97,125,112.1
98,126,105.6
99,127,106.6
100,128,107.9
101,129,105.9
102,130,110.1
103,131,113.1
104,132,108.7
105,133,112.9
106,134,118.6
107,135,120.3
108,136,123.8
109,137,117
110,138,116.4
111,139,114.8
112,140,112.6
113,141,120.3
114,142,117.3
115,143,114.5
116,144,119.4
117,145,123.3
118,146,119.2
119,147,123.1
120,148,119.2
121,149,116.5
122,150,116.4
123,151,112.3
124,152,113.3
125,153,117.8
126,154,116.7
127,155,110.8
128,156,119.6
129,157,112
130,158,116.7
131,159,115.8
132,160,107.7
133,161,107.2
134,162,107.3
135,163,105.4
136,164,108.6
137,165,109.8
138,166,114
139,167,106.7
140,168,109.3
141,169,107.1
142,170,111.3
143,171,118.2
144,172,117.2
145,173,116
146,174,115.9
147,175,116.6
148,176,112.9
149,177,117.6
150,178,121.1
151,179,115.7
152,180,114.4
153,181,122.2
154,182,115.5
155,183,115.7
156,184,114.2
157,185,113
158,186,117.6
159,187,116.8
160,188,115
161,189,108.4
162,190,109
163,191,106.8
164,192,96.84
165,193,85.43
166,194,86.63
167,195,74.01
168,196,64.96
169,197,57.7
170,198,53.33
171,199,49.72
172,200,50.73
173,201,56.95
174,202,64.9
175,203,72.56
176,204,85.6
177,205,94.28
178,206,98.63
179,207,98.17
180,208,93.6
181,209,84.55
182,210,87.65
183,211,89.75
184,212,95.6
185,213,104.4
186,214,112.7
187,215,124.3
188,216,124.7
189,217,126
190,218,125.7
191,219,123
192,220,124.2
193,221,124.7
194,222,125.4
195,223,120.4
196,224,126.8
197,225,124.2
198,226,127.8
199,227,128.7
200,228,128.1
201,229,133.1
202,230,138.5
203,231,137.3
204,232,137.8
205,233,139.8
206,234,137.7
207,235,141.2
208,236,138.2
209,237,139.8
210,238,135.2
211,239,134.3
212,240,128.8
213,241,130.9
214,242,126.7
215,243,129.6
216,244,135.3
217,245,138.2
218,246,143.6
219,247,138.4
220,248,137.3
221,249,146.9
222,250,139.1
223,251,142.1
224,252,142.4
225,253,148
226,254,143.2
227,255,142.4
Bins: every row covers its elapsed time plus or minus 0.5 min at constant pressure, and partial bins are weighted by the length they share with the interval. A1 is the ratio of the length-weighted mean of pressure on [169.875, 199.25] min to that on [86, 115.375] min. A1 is 0.78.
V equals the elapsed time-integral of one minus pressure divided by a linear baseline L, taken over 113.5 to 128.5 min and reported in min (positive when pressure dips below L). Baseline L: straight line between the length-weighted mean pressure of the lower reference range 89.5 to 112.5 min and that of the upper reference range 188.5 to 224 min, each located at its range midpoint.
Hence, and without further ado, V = 2.2 min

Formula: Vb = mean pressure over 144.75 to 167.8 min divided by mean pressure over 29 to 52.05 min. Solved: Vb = 0.85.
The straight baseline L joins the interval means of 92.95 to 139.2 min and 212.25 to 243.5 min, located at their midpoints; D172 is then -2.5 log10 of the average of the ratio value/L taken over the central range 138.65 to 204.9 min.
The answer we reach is 0.19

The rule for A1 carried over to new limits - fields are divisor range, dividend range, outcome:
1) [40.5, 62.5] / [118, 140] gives 0.84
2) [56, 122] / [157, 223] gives 0.83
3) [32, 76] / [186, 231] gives 0.79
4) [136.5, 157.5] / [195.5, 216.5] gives 0.72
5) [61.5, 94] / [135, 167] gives 0.97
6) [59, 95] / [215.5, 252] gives 1.11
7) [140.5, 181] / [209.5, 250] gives 1.12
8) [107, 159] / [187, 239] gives 0.92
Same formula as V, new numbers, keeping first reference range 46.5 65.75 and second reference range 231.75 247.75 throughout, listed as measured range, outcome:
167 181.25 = 2.0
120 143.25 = 3.4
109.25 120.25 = 1.3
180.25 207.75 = 8.9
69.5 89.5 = 1.8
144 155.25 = 1.3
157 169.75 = 2.2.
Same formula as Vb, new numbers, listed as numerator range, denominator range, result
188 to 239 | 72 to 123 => 0.86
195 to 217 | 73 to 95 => 0.70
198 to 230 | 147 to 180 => 0.91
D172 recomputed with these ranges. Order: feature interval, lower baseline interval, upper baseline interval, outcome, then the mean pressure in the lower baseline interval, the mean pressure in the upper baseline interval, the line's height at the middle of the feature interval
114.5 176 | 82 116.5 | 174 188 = 0.084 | 130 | 116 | 122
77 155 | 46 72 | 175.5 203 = -0.079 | 126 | 95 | 113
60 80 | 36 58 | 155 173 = 0.107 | 134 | 112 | 130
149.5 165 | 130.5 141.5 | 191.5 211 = -0.090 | 116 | 77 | 103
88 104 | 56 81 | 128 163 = -0.158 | 119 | 115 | 118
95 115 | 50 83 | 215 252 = -0.092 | 122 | 133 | 125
